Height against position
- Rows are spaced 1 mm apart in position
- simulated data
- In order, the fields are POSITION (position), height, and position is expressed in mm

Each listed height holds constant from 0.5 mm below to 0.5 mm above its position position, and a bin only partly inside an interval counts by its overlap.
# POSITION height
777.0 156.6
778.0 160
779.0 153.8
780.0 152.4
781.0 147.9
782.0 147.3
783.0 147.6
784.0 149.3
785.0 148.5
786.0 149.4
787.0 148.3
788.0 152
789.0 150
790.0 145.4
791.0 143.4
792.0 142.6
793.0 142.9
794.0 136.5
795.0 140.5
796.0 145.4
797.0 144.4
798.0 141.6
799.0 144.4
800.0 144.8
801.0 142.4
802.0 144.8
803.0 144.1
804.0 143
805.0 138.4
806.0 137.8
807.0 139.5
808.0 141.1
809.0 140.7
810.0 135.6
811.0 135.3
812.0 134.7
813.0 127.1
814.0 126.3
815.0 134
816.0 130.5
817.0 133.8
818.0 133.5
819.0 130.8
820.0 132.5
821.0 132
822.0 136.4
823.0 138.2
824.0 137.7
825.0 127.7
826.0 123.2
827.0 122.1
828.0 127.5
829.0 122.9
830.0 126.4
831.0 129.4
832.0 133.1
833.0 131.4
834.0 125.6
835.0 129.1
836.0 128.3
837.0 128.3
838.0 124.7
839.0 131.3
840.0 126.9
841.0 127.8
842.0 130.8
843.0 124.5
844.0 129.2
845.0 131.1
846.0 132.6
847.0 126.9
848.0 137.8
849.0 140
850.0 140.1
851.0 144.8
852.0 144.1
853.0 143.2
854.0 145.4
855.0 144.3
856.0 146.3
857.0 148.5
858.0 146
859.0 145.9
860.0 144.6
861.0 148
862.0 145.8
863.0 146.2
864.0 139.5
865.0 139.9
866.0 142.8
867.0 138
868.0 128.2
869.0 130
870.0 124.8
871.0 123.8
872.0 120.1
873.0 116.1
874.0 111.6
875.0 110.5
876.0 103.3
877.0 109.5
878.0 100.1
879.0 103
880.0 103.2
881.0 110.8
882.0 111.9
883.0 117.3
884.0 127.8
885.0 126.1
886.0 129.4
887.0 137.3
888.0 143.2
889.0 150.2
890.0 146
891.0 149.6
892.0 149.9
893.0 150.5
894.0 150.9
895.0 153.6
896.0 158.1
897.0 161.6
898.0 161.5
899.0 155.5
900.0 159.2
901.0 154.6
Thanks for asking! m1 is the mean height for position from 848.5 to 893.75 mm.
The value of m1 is 133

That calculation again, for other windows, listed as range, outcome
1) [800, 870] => 135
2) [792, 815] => 140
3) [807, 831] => 132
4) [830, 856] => 133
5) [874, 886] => 112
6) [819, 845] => 129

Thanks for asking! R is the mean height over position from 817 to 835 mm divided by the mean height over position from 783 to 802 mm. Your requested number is 0.9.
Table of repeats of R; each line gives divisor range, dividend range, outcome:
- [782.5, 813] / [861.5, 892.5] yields 0.89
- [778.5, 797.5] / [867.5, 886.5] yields 0.79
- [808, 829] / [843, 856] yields 1.05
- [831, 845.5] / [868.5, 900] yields 1.02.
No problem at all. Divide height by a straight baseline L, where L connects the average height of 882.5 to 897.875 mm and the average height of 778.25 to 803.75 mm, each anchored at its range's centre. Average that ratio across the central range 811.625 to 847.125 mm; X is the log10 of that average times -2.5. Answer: 0.12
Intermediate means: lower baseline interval 146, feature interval 130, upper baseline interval 144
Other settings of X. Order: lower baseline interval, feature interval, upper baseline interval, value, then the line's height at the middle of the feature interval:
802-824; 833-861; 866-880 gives -0.09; 125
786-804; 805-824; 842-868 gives 0.07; 143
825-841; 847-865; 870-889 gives -0.17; 123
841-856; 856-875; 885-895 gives 0.04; 140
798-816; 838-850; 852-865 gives 0.10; 143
